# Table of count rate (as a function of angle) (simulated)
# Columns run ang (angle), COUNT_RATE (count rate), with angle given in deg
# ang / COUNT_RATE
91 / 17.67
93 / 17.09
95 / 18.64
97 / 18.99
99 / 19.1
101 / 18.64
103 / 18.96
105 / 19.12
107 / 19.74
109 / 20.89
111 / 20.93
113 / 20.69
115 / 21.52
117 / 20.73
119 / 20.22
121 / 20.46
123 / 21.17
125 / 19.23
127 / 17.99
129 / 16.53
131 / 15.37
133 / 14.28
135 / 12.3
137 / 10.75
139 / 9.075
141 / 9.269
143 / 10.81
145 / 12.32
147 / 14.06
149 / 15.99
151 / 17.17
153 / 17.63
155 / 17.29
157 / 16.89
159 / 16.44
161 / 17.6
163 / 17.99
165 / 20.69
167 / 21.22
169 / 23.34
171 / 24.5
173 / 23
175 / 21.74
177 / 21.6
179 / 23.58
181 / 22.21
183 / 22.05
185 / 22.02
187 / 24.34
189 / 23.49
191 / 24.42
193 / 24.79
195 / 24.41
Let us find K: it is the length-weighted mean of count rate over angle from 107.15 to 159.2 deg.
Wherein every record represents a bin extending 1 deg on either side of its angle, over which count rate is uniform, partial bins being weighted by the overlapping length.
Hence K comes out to 16.6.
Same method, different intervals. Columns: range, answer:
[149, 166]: 17.6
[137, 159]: 14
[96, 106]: 19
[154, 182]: 20.6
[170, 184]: 22.7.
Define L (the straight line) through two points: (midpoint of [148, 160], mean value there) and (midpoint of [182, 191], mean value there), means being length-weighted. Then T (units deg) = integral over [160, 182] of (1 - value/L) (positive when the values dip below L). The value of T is -1.5 deg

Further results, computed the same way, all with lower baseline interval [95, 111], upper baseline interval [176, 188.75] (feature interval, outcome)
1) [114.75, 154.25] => 9.3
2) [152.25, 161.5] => 1.9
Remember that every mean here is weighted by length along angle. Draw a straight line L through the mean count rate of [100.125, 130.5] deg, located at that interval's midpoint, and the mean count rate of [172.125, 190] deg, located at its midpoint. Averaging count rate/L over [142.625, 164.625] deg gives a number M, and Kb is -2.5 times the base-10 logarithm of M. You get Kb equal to 0.311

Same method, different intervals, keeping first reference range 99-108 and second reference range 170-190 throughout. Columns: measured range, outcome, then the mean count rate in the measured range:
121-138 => 0.245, 16.2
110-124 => -0.056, 20.8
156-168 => 0.189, 18.5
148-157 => 0.255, 17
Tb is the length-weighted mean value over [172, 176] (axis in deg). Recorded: 22.4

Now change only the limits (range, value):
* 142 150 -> 13.3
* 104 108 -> 19.4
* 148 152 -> 16.6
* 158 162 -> 17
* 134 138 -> 11.5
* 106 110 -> 20.3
